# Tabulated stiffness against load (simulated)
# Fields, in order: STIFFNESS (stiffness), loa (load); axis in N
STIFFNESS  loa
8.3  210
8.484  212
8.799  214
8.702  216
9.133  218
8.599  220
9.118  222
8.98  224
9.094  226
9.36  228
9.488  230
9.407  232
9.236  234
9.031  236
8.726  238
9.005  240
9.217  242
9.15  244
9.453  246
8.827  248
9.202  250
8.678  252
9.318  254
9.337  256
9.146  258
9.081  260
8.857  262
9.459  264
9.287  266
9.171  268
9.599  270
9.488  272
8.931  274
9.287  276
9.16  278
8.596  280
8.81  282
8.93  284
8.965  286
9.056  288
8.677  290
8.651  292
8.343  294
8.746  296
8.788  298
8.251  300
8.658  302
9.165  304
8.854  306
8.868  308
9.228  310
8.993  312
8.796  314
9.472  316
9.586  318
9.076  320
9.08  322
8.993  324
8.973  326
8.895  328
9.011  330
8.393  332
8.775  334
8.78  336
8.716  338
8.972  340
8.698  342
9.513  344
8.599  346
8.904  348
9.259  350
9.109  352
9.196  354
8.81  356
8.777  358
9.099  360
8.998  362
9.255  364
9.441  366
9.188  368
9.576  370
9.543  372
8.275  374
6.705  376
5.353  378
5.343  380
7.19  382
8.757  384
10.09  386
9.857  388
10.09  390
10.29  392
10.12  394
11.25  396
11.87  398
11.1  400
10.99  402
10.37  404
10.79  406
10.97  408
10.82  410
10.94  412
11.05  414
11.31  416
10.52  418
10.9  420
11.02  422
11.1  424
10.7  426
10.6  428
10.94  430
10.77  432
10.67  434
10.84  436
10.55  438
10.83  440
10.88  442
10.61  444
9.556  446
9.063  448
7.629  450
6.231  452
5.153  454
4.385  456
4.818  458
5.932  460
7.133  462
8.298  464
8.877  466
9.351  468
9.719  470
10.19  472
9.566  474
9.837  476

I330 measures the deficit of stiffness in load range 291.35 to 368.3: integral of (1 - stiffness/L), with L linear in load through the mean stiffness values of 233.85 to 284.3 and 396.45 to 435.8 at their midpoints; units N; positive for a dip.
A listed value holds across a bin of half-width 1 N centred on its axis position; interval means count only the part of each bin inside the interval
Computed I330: 7.6 N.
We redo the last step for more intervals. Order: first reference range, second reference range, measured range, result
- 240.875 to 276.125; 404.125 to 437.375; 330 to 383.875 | 8.57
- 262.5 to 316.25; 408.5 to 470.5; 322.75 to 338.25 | 0.44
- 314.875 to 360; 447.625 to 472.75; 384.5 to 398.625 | -3.65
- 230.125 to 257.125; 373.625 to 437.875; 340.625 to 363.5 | 1.78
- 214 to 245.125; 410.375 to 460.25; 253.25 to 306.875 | 1.21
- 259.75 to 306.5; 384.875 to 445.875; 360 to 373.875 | 1.15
